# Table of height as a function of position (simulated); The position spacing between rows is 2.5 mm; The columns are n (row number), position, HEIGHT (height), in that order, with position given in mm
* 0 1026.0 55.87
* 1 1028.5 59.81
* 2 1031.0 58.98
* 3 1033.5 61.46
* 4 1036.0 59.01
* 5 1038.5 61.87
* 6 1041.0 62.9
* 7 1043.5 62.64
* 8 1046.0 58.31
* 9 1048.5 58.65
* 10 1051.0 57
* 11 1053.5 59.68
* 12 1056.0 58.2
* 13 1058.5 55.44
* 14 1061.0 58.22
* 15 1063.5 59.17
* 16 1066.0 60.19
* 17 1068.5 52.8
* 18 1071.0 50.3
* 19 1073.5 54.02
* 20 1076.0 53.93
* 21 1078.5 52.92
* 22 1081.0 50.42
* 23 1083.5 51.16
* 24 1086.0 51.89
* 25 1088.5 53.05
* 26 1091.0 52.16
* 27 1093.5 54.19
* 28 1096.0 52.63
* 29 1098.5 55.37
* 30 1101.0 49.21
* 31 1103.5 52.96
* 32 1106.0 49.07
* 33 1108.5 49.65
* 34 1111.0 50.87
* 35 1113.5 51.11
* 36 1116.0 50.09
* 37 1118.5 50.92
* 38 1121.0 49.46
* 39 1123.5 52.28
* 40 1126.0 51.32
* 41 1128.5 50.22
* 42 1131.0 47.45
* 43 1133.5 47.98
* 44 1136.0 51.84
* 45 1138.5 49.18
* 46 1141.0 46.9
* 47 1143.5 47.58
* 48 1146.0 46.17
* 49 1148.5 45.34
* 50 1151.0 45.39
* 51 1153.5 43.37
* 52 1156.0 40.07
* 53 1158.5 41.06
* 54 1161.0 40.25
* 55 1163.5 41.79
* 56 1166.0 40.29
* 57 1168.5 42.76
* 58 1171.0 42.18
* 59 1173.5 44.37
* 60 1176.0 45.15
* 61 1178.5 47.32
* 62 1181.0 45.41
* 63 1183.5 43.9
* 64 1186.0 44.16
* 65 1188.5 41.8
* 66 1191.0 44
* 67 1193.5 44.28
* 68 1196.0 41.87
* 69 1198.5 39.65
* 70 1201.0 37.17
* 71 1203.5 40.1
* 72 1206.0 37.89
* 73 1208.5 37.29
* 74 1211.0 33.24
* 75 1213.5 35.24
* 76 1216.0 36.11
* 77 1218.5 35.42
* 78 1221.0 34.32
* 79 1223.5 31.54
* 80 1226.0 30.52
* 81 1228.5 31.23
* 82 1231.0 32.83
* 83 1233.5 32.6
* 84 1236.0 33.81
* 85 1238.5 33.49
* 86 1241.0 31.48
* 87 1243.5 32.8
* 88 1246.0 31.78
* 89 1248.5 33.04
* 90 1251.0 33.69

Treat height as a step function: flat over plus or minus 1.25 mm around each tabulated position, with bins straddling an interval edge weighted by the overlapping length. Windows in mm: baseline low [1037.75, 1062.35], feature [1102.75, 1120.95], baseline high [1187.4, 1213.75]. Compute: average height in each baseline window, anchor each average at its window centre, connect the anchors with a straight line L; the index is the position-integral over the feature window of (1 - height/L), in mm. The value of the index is 0.2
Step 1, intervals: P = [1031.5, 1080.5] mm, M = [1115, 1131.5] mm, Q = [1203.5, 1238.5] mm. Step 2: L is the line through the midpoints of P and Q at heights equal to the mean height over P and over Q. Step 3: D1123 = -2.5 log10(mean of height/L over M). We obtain -0.05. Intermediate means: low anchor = 57.6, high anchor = 34.2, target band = 50.4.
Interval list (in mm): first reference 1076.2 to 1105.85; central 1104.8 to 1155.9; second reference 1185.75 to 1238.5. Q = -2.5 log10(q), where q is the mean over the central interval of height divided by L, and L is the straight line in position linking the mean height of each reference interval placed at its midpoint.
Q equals -0.03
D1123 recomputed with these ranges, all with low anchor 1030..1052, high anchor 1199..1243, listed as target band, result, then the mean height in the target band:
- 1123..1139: -0.06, 50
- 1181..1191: -0.11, 43.6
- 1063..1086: 0.04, 53.6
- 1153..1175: 0.02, 41.8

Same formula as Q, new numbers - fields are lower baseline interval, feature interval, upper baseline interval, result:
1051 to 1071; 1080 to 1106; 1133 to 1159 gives 0.02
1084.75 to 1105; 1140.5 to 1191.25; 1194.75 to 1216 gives -0.02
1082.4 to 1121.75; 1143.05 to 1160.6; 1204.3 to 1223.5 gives 0.02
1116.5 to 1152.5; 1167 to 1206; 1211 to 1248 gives -0.07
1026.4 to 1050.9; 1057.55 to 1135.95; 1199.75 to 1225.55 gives -0.01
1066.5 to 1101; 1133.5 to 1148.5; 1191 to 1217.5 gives -0.05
